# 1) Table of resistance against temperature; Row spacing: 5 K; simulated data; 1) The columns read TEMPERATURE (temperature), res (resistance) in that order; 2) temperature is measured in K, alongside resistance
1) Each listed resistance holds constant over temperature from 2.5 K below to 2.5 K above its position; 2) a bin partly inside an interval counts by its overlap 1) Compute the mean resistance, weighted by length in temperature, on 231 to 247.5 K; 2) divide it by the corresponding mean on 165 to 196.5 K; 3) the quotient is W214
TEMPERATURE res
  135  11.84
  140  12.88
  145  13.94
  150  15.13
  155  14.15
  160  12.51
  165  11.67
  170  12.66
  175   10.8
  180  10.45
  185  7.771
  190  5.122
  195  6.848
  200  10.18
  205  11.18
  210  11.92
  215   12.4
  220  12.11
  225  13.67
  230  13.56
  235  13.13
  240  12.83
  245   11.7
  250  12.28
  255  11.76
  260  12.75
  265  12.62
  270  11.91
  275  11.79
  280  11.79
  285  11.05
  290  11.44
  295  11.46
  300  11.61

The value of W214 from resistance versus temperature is 1.37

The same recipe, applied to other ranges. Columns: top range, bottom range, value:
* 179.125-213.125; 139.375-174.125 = 0.69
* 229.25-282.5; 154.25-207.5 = 1.21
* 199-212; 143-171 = 0.84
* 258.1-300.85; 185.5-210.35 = 1.36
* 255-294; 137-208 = 1.07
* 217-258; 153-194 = 1.21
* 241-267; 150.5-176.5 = 0.97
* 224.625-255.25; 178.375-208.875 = 1.46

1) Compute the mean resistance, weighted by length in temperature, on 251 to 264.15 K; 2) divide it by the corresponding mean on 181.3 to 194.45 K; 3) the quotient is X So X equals 1.8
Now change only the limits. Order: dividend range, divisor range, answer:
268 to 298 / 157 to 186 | 1.03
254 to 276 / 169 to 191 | 1.30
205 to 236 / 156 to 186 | 1.12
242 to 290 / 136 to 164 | 0.88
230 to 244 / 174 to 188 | 1.38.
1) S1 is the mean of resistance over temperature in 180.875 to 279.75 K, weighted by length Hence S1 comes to 11.3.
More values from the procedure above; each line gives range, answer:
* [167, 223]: 10.2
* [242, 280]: 12.1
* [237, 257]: 12.2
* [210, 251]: 12.7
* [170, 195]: 8.78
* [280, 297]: 11.4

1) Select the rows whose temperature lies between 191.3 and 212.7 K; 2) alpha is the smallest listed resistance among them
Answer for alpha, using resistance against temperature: 6.848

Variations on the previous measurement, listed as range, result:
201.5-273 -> 11.18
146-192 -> 5.122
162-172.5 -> 11.67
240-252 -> 11.7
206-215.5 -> 11.92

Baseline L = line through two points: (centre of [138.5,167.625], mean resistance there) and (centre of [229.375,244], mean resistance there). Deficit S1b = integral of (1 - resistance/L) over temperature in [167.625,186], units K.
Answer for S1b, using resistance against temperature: 3.7 K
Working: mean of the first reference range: 13.4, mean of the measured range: 10.6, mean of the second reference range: 13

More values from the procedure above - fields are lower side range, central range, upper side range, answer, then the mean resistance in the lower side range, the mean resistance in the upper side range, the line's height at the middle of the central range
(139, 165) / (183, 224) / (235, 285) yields 9.6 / 13.6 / 12.2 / 12.9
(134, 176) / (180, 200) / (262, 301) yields 8.1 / 13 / 11.7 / 12.6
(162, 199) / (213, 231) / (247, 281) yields -3.6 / 9.41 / 12.1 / 10.8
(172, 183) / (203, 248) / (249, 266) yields -3.4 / 10.6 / 12.3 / 11.6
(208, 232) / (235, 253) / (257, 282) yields 0.1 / 12.7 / 12.2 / 12.5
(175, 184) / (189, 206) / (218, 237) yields 4.4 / 10.1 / 13.1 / 11.2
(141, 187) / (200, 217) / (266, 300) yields 0.6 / 12.2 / 11.6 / 12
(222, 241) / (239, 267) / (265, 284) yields 0.6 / 13.3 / 11.9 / 12.6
